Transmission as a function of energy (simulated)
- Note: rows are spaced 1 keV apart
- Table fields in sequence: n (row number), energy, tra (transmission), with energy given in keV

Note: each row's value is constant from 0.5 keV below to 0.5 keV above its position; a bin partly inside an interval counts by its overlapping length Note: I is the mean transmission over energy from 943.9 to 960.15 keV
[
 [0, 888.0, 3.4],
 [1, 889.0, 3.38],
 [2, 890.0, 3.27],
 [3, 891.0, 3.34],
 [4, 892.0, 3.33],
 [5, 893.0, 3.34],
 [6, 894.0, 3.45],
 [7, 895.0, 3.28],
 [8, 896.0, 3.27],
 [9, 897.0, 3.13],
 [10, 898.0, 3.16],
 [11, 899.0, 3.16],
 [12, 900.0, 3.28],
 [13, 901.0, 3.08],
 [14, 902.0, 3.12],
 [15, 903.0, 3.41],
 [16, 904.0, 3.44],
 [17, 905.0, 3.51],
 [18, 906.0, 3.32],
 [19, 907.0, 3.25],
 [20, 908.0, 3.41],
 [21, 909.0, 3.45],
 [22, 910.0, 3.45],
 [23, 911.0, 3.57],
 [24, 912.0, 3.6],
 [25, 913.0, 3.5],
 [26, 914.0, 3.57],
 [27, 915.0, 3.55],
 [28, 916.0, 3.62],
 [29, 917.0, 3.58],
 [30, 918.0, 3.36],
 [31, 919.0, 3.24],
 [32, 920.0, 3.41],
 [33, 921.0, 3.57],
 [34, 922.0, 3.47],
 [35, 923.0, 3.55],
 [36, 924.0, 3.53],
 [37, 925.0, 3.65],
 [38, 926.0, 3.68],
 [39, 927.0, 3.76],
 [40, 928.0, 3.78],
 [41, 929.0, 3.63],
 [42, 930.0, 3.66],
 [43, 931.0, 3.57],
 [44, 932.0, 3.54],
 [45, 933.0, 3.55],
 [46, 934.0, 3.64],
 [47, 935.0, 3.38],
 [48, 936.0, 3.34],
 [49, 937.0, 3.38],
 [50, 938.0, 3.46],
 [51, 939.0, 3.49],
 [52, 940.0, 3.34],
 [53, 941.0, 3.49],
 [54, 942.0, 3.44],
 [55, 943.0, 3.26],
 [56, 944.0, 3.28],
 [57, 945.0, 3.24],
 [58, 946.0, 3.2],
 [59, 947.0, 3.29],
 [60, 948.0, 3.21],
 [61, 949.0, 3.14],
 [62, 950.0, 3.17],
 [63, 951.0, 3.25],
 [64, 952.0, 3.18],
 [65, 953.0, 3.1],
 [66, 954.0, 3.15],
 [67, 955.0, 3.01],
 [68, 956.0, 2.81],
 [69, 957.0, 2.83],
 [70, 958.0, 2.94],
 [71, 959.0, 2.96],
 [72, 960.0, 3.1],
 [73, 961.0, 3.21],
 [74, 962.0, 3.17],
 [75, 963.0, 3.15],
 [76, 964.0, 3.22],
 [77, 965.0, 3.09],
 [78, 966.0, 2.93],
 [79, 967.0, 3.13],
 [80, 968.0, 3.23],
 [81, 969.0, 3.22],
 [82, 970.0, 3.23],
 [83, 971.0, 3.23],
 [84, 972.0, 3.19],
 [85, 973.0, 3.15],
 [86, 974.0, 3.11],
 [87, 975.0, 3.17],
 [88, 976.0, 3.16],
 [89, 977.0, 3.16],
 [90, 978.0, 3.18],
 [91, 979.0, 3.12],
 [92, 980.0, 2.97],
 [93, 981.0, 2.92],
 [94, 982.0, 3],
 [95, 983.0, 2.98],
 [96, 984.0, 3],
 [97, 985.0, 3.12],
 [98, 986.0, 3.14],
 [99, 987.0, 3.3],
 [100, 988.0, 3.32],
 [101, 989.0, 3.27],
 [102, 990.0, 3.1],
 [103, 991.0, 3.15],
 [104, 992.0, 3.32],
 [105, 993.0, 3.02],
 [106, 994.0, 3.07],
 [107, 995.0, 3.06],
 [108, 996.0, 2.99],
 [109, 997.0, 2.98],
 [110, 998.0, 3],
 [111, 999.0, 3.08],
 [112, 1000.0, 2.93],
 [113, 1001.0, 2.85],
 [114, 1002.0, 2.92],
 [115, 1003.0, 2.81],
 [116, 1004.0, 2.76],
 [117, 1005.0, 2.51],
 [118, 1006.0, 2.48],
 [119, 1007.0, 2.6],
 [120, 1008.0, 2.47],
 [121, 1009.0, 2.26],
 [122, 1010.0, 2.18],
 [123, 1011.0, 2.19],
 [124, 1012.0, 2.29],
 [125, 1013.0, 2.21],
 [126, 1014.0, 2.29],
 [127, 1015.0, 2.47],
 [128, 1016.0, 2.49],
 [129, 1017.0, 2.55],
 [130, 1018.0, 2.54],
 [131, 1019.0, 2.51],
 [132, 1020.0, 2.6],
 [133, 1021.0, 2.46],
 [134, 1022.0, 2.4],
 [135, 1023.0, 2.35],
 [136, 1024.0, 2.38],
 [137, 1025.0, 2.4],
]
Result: 3.11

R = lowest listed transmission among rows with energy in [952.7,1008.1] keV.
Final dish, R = 2.47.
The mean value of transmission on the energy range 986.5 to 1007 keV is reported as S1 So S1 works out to 2.99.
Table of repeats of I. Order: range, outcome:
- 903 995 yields 3.29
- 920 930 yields 3.62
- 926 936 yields 3.6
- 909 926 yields 3.52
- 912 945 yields 3.51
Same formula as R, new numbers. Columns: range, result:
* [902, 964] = 2.81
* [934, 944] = 3.26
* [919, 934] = 3.24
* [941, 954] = 3.1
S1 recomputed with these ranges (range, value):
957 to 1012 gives 2.99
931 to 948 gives 3.39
